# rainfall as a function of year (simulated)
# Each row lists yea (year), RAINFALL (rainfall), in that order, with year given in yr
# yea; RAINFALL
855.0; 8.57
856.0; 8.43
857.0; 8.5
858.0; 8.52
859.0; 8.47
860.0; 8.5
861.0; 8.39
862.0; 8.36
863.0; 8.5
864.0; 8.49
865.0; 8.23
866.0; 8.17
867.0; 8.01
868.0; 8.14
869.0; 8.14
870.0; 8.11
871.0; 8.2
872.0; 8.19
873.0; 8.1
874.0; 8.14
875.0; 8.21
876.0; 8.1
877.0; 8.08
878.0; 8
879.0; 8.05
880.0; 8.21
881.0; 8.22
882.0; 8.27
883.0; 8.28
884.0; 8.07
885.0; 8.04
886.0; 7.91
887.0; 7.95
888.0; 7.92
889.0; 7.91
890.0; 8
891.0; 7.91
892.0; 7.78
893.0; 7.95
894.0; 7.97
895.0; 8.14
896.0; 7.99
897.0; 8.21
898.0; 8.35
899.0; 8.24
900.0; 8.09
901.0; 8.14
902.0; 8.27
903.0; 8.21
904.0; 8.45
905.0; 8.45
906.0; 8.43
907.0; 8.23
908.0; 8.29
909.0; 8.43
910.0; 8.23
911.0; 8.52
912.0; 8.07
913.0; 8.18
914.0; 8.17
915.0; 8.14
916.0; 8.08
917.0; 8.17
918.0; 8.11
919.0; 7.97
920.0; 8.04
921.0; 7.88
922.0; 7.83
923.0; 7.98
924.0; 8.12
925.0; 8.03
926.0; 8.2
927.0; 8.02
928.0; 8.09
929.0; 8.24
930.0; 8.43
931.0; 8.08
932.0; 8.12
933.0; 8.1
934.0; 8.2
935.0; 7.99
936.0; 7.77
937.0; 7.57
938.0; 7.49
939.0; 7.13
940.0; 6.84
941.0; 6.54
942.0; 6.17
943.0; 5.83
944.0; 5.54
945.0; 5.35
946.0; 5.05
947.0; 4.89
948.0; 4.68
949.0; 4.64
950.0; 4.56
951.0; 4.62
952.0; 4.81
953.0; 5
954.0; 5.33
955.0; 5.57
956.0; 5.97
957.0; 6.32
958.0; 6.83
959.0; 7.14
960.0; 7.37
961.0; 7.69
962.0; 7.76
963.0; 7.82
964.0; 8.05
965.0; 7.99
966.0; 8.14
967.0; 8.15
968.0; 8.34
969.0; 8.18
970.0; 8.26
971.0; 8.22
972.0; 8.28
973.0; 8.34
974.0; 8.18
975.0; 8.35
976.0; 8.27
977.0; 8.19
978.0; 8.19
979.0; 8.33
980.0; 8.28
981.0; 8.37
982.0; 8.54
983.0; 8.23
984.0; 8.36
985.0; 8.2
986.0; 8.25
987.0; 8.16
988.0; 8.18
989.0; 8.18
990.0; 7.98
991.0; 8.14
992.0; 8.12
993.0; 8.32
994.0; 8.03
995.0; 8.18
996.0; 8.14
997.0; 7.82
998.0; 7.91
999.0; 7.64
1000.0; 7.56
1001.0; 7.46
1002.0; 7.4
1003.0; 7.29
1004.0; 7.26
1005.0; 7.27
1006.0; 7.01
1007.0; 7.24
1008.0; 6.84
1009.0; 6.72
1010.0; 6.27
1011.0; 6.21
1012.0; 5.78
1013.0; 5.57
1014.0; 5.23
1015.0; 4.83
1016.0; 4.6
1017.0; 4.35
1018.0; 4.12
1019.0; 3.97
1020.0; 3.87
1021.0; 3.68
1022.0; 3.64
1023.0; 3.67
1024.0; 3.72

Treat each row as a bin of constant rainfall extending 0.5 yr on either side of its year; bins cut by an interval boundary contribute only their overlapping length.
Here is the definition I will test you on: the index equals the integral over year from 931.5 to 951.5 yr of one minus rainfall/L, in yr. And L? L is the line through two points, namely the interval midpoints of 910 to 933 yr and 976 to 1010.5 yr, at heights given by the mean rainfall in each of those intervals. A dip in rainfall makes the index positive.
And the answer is 4.19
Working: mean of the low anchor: 8.11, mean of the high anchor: 7.83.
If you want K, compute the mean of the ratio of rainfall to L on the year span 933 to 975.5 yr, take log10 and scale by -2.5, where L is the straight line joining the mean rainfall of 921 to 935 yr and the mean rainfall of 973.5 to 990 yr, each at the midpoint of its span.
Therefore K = 0.19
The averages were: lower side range 8.1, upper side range 8.26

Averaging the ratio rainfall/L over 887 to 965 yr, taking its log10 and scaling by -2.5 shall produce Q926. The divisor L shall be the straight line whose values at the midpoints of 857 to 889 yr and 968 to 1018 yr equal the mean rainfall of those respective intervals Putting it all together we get 0.068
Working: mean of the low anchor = 8.19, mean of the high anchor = 7.5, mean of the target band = 7.42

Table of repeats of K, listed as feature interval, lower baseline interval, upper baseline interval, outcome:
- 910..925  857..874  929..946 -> -0.086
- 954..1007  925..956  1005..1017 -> -0.243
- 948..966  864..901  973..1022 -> 0.179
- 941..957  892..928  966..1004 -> 0.468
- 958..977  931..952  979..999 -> -0.092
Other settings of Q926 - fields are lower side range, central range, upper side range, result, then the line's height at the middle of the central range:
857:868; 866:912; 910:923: 0.01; 8.23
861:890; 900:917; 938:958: -0.18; 6.99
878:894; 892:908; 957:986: -0.02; 8.03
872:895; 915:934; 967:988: 0.01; 8.15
